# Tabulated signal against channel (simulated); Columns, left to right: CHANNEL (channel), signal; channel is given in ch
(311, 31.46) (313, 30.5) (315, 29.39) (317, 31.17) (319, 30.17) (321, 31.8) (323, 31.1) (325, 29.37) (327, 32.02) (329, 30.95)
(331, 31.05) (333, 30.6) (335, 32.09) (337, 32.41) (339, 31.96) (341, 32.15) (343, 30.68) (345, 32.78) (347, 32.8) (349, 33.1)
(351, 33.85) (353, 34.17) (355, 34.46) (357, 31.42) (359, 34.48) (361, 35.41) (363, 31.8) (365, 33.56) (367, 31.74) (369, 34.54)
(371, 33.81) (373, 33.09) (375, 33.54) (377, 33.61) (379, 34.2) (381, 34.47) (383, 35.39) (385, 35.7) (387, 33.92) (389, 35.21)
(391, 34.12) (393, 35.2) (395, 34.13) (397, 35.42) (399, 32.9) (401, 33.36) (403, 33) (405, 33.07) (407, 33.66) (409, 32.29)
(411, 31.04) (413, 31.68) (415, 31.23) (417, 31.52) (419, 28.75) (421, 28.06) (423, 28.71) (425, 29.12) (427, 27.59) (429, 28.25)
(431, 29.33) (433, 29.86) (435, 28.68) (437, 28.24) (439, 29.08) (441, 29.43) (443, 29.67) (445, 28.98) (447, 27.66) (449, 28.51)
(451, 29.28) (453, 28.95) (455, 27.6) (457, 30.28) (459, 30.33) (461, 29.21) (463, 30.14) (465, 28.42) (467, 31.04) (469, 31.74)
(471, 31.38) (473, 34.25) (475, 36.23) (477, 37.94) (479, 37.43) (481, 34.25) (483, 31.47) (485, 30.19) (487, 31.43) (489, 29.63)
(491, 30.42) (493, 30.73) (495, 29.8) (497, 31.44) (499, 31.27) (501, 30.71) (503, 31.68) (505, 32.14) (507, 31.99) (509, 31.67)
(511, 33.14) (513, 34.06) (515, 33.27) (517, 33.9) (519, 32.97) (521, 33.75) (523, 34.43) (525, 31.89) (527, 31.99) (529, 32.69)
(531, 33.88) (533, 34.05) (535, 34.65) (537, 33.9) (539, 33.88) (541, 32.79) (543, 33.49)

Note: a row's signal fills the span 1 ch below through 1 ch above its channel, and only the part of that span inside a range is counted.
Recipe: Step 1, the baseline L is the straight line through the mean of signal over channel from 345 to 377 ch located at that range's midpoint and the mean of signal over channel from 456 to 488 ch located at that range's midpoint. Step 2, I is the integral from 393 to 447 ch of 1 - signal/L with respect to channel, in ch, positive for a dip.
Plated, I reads 3.5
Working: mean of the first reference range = 33.4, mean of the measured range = 30.7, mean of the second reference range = 32.2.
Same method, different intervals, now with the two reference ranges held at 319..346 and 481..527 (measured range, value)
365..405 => -3.1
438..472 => 2.5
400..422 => 0.0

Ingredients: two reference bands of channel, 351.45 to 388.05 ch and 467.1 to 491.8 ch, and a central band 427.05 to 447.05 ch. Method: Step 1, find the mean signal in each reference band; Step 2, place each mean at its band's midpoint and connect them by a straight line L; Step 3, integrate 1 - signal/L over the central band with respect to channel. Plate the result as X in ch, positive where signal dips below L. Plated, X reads 2.6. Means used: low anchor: 33.9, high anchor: 33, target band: 28.9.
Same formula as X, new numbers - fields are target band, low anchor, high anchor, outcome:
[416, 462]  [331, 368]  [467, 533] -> 5.1 ch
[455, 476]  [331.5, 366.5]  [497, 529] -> 1.0 ch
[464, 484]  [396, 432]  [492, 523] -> -1.0 ch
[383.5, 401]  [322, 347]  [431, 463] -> -2.5 ch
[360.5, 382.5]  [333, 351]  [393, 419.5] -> -0.8 ch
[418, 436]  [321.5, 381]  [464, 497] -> 2.1 ch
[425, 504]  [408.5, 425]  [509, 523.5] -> 3.1 ch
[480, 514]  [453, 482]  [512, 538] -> 1.3 ch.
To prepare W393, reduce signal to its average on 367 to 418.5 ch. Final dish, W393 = 33.5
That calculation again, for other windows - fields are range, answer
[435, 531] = 31.4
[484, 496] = 30.4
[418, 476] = 29.6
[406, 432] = 30.1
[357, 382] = 33.6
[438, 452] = 28.9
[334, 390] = 33.4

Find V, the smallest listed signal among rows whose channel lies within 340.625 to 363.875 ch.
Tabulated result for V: 30.68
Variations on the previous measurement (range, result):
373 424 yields 28.06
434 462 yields 27.6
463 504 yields 28.42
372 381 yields 33.09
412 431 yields 27.59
